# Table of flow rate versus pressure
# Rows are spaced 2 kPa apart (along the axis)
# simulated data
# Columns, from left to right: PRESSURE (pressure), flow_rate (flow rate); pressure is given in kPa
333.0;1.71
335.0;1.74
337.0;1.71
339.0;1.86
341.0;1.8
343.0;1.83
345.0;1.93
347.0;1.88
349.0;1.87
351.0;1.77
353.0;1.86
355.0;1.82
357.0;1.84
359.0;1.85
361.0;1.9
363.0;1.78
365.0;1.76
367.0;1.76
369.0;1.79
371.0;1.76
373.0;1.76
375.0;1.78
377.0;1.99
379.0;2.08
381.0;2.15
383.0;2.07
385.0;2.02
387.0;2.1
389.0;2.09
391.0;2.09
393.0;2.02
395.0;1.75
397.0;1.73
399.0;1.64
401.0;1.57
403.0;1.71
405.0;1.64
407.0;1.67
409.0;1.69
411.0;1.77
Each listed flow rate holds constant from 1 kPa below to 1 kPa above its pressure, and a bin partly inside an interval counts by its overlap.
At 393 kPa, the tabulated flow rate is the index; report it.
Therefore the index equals 2.02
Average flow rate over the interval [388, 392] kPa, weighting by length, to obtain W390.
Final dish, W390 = 2.09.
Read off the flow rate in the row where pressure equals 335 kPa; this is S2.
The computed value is 1.74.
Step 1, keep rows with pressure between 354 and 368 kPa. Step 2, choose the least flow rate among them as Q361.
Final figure 1.76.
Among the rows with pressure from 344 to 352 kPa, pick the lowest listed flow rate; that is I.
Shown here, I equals 1.77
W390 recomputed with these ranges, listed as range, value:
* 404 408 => 1.65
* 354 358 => 1.83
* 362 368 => 1.77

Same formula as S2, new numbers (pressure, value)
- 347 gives 1.88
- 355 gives 1.82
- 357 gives 1.84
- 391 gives 2.09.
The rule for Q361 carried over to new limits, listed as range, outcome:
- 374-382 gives 1.78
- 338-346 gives 1.8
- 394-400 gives 1.64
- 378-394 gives 2.02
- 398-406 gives 1.57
